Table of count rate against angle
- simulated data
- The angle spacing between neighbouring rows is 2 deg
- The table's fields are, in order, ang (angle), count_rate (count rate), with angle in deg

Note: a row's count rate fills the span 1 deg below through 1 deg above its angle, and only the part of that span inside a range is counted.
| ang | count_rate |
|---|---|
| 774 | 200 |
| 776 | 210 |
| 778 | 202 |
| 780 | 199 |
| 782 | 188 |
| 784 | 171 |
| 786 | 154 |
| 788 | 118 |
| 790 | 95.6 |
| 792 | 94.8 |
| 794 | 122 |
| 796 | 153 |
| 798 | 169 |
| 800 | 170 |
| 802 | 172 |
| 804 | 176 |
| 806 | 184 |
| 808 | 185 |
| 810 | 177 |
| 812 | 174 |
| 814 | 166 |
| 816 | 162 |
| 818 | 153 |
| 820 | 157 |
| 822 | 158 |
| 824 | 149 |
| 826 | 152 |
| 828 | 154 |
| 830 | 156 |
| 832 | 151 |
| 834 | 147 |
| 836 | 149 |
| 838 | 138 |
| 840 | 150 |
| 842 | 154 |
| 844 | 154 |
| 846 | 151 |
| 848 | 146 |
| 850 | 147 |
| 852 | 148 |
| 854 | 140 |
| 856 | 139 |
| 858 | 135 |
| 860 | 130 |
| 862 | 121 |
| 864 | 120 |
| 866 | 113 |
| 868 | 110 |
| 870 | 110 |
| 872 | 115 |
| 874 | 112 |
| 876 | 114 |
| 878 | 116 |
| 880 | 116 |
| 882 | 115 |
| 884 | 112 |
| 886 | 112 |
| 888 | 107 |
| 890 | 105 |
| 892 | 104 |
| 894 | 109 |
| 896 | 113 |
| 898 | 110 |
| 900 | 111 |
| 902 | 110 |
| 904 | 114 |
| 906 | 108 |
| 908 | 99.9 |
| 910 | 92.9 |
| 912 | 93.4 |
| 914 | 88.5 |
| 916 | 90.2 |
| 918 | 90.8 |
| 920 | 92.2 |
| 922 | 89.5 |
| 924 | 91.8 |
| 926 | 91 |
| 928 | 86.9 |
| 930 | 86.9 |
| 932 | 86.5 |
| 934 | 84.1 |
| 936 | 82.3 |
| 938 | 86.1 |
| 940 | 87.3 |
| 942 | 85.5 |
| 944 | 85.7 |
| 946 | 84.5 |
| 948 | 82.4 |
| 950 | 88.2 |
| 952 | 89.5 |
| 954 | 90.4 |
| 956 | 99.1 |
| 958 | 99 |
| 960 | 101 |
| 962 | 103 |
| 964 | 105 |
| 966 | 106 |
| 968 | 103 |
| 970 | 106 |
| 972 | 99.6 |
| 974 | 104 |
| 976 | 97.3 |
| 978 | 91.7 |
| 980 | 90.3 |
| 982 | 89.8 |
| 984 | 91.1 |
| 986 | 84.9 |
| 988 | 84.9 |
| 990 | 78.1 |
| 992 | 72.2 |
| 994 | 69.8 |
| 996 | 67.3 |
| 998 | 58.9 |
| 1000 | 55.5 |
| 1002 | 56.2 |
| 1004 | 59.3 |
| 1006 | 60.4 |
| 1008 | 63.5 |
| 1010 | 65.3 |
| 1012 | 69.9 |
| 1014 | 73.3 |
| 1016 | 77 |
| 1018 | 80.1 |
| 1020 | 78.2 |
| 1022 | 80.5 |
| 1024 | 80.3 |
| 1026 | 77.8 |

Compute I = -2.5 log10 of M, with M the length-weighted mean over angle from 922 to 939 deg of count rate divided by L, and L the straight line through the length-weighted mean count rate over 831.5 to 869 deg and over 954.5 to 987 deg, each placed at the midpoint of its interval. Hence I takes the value 0.27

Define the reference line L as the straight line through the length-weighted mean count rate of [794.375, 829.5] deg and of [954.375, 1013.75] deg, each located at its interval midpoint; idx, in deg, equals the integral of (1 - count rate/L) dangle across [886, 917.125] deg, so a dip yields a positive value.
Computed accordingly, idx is 4.7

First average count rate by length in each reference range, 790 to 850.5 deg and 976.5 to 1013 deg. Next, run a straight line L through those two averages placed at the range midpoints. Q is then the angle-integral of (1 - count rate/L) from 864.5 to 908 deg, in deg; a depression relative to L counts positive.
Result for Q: 4.4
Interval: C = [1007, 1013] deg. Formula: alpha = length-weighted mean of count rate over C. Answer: 66.2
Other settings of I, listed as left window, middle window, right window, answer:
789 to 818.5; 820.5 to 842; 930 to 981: -0.04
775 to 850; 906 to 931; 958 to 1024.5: 0.23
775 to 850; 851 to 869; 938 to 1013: 0.07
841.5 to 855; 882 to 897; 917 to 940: 0.08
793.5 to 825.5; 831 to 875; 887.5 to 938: 0.01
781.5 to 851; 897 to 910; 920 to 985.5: 0.07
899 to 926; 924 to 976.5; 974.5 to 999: -0.05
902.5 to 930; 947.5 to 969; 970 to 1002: -0.12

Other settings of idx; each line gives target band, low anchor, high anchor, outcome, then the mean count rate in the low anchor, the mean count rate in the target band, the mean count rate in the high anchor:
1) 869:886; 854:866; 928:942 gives 0.7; 129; 114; 85.6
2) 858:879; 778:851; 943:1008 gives 2.5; 156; 117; 85.7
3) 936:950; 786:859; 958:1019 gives 2.2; 151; 85.2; 82.4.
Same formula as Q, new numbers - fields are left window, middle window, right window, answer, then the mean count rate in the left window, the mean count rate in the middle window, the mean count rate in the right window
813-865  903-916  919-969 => 1.3 deg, 147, 98.7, 91.5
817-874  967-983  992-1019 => -3.5 deg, 140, 97.7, 66.1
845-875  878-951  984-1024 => 6.9 deg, 129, 97.3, 71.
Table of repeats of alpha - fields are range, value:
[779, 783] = 194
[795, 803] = 166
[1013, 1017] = 75.2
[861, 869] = 116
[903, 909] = 107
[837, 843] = 147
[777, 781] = 200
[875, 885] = 115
